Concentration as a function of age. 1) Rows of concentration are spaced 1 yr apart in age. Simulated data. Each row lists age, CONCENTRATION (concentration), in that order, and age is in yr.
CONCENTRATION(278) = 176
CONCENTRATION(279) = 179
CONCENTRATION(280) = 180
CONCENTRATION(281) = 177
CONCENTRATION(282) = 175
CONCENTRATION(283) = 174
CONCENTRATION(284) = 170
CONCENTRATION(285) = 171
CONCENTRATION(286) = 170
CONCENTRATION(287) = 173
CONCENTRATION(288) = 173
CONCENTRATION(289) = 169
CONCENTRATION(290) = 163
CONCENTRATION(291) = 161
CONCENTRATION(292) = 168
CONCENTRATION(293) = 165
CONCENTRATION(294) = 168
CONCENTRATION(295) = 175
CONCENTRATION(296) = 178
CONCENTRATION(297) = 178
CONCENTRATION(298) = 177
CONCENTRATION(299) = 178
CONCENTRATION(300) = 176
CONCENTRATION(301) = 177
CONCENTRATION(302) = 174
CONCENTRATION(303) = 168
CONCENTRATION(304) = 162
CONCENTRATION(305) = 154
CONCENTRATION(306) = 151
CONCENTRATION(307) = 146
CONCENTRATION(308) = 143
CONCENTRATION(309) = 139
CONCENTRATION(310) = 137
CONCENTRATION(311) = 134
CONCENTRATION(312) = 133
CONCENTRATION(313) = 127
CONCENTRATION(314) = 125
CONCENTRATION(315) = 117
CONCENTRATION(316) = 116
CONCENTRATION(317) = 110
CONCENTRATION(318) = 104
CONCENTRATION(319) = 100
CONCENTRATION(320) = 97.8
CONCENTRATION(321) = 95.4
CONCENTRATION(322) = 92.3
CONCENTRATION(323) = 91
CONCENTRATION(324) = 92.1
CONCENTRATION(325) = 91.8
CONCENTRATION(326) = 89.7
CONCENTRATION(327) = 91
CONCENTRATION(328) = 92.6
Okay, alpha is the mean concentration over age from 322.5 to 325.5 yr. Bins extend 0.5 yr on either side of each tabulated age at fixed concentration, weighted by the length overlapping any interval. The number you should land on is 91.6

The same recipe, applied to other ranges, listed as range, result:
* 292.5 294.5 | 166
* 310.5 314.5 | 130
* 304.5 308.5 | 148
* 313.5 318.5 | 114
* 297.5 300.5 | 177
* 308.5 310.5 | 138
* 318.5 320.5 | 98.9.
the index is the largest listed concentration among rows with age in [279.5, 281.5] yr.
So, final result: 180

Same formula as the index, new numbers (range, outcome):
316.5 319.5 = 110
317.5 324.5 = 104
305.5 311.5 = 151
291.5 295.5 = 175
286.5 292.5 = 173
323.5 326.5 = 92.1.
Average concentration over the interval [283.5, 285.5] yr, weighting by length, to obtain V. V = 170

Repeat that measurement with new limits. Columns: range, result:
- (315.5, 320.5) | 106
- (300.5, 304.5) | 170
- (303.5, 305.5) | 158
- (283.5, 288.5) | 171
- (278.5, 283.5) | 177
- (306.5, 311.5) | 140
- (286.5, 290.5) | 170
